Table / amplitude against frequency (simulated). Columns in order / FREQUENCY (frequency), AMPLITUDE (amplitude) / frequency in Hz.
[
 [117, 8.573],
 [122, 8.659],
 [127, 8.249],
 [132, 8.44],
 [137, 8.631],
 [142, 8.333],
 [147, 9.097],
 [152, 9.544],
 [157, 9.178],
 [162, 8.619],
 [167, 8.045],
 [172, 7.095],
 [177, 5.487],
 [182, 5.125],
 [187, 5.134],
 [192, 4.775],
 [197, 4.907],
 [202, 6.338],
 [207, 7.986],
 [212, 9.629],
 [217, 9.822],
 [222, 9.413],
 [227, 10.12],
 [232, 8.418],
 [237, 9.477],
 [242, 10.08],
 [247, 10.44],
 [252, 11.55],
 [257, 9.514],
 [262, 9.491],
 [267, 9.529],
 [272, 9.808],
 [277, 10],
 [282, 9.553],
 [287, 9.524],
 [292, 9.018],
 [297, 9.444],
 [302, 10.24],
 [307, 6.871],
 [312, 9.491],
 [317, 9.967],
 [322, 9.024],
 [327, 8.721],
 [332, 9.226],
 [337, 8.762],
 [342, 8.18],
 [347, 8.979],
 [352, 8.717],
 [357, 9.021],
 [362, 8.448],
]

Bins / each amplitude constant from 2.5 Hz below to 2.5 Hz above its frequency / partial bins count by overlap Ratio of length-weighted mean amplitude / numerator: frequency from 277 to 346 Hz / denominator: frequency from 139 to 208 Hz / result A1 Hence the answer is 1.3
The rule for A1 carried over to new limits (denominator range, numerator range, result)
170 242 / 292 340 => 1.21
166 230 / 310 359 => 1.25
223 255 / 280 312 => 0.92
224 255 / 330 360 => 0.88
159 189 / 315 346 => 1.35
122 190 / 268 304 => 1.24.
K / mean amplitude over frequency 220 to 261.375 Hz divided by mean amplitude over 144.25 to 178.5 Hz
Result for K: 1.20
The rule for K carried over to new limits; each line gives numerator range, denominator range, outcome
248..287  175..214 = 1.62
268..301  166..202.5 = 1.67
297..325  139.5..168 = 1.03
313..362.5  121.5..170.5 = 1.03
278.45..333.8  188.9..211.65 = 1.46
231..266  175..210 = 1.73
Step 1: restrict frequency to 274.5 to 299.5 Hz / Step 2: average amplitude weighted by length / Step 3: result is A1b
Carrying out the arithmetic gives 9.51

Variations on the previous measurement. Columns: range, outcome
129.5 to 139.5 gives 8.54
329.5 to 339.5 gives 8.99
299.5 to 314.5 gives 8.87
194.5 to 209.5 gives 6.41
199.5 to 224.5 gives 8.64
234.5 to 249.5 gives 10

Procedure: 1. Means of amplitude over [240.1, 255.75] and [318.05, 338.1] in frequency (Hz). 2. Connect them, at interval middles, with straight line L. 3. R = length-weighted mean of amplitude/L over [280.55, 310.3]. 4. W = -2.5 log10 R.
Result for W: 0.067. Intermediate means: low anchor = 10.6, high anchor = 9.02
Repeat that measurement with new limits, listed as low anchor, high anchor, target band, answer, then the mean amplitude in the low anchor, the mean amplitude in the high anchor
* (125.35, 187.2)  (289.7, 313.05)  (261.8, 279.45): -0.116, 7.86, 8.98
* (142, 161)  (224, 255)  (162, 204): 0.483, 9.1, 10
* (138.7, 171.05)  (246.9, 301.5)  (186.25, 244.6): 0.149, 8.72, 9.79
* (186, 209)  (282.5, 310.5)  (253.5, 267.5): -0.219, 5.83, 9.07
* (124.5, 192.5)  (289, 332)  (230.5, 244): -0.118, 7.64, 9.11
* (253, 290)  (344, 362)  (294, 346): 0.022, 9.7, 8.82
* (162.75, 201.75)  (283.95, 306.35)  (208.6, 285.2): -0.238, 5.95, 9.33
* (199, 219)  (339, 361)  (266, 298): -0.125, 8.32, 8.71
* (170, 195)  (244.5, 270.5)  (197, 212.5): -0.058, 5.48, 10.1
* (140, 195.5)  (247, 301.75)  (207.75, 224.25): -0.127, 7.26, 9.8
